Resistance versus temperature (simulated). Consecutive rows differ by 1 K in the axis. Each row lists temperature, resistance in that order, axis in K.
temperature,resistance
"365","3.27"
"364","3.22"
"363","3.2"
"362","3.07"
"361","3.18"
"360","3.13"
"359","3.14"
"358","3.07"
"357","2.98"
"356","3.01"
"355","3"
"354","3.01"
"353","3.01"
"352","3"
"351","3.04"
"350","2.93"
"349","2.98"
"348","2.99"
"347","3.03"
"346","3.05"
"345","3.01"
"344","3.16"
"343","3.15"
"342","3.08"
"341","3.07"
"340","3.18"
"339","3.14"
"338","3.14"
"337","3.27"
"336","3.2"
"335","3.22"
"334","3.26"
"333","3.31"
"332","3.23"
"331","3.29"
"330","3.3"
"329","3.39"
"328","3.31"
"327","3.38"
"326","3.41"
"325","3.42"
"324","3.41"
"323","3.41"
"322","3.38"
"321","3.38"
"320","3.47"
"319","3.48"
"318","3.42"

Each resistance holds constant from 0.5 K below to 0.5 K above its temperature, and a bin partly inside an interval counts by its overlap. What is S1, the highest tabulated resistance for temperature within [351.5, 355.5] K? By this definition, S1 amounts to 3.01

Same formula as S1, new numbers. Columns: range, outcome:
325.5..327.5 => 3.41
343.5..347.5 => 3.16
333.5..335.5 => 3.26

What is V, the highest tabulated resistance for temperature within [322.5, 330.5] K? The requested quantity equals 3.42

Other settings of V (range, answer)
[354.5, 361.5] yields 3.18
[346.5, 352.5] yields 3.04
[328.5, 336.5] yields 3.39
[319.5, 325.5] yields 3.47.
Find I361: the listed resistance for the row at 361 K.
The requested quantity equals 3.18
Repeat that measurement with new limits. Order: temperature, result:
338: 3.14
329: 3.39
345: 3.01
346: 3.05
